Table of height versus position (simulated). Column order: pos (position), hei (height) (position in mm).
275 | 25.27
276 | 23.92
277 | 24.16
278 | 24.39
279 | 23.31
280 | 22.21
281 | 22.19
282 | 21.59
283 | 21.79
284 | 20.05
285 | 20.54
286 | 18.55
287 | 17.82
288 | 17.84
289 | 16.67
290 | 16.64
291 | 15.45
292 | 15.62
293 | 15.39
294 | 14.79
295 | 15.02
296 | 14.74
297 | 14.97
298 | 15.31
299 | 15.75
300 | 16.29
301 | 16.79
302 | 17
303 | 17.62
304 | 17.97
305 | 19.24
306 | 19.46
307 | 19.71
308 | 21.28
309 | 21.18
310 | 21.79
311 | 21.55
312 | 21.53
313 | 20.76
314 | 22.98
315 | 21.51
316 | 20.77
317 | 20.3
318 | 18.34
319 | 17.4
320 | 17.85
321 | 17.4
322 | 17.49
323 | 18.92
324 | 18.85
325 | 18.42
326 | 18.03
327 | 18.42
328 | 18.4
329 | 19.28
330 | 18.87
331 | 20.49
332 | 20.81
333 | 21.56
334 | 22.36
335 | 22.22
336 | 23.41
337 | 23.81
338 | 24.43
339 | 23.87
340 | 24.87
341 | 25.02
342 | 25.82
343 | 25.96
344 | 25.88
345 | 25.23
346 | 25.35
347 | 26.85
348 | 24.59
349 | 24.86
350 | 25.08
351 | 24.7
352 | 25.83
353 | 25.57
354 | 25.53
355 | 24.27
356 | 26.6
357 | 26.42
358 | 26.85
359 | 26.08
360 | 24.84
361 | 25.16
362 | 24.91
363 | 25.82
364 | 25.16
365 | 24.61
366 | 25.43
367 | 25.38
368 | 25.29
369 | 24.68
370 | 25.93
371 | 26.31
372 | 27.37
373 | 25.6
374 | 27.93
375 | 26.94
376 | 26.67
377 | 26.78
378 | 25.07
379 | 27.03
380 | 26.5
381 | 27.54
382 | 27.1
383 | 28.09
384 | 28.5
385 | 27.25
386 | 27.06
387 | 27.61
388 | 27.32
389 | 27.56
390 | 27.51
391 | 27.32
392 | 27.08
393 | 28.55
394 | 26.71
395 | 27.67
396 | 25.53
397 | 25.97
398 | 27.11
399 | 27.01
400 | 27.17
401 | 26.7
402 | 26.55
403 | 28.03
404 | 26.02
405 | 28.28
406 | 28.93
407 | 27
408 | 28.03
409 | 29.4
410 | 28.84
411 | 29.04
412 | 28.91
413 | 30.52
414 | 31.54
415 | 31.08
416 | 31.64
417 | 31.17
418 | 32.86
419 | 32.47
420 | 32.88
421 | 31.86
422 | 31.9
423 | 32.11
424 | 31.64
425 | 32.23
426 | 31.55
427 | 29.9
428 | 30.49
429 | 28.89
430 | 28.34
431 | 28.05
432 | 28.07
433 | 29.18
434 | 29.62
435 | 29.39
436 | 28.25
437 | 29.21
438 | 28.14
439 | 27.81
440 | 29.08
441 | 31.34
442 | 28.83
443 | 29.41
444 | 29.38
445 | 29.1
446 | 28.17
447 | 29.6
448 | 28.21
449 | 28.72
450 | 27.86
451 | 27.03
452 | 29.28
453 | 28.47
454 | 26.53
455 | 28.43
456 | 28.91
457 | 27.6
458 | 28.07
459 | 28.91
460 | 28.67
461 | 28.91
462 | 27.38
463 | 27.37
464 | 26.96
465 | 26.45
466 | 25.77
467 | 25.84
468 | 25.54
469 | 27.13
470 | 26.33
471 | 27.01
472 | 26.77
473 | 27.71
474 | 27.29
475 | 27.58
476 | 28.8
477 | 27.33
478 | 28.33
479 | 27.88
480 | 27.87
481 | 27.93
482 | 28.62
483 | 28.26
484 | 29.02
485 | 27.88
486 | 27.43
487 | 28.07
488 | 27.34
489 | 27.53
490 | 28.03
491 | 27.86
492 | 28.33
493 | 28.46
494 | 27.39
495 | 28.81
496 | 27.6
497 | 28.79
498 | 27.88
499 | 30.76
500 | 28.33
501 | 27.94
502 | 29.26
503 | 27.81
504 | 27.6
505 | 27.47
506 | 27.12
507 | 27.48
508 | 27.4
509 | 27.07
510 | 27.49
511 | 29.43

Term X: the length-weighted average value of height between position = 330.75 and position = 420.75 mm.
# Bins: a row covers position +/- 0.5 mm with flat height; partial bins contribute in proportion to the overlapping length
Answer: 26.6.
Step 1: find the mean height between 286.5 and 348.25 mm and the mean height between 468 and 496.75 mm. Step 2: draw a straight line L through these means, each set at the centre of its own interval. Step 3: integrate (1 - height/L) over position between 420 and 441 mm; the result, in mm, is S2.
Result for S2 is -3.8 mm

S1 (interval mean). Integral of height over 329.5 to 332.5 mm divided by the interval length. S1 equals 20.1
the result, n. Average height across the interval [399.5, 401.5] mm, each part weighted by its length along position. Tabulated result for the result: 26.9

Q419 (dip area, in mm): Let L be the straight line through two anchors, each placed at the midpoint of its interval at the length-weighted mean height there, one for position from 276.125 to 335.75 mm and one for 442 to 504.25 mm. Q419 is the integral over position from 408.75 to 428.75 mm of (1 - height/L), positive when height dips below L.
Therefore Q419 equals -4.8 mm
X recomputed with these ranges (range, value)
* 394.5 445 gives 29.3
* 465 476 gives 26.8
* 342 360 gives 25.6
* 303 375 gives 22.9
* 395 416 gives 28.2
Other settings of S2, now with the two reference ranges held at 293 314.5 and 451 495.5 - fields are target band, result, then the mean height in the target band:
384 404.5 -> -3.3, 27.1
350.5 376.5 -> -5.0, 25.8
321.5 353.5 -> -3.9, 22.7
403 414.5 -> -2.2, 28.7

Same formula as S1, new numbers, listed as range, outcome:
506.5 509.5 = 27.3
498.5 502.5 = 29.1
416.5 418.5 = 32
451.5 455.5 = 28.2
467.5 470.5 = 26.3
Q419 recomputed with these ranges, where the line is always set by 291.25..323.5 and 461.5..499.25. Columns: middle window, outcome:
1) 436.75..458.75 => -2.3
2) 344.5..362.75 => -4.1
